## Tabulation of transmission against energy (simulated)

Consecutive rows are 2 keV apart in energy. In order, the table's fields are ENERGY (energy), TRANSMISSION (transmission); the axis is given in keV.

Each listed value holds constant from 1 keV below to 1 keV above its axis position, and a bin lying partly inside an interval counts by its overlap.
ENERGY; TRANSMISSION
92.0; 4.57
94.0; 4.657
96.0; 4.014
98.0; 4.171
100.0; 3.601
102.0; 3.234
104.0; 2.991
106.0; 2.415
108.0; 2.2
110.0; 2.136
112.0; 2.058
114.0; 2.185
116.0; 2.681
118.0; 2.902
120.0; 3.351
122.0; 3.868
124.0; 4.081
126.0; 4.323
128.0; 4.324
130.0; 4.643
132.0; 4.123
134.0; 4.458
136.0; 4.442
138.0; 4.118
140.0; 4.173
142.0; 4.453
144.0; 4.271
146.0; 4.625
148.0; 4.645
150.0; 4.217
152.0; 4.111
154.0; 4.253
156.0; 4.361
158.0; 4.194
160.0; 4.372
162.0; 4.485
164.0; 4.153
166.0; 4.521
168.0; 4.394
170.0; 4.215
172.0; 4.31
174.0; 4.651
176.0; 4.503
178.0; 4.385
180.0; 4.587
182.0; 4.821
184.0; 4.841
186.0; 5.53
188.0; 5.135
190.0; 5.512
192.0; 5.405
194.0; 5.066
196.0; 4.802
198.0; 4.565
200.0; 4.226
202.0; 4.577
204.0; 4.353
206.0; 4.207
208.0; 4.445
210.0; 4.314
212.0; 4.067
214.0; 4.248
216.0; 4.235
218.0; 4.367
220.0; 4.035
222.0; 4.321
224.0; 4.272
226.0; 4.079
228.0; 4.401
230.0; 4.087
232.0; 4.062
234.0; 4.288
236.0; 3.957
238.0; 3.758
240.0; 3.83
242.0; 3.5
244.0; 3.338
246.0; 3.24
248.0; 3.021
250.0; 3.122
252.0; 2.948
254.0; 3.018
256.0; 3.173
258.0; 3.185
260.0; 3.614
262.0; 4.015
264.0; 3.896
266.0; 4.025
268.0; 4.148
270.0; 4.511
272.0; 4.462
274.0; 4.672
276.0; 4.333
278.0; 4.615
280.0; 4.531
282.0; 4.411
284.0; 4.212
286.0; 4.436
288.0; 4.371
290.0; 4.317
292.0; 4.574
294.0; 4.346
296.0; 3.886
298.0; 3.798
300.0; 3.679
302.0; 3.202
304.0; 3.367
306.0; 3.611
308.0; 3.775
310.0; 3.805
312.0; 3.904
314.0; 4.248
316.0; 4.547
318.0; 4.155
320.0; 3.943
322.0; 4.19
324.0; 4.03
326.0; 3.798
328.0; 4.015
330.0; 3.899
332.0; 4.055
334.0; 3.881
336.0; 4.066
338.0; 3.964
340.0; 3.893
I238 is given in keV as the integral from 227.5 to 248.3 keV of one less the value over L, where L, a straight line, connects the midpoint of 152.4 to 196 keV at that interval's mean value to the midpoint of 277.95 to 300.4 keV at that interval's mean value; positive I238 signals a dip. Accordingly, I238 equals 3.1 keV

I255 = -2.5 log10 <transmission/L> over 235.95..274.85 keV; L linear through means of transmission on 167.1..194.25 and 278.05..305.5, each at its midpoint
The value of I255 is 0.18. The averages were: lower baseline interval 4.81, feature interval 3.66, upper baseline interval 4.1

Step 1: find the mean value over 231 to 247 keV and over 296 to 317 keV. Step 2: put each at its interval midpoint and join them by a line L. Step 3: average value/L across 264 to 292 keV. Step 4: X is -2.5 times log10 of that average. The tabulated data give -0.16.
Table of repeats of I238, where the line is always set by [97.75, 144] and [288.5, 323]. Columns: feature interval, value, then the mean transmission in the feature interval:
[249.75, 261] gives 1.9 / 3.18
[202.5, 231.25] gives -3.8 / 4.25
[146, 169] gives -4.7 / 4.35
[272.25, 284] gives -1.8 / 4.48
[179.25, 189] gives -3.5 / 4.99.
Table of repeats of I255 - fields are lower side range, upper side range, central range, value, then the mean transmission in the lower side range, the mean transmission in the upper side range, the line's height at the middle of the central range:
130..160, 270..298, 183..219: -0.07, 4.33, 4.38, 4.35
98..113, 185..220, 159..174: -0.11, 2.76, 4.63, 3.94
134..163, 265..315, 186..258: 0.03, 4.34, 4.13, 4.23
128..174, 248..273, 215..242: -0.07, 4.35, 3.65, 3.85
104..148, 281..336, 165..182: -0.20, 3.62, 4.02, 3.72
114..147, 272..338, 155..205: -0.15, 4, 4.09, 4.02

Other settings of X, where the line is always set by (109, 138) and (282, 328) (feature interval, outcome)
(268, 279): -0.14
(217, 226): -0.11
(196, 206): -0.18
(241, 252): 0.20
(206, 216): -0.13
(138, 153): -0.20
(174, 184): -0.24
